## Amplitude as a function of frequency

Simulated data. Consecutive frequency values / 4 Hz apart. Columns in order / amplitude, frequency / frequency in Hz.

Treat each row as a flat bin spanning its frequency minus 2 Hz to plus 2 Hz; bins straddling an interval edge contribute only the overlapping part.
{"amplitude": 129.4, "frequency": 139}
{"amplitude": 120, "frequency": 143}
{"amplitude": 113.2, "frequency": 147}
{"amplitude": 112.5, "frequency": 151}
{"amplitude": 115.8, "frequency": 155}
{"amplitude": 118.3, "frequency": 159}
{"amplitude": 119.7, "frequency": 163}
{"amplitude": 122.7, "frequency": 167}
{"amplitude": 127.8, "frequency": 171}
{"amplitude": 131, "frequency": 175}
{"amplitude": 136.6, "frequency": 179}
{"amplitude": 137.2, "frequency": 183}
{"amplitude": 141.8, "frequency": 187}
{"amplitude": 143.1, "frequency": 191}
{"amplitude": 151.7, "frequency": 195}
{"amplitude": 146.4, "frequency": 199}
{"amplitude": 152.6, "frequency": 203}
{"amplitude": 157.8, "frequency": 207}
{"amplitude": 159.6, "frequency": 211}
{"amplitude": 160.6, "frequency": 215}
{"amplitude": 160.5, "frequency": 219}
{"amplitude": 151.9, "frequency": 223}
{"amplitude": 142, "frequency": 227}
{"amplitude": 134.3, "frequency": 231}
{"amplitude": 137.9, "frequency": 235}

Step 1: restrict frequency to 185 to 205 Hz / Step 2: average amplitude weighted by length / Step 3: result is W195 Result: 147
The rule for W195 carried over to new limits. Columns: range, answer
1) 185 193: 142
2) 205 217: 159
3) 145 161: 115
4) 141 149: 117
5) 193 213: 154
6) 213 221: 161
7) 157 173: 122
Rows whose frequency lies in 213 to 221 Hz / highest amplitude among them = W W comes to 160.6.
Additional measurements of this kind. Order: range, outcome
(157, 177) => 131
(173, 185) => 137.2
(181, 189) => 141.8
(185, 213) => 159.6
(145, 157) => 115.8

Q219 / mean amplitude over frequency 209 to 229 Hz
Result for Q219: 155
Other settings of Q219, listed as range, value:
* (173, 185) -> 135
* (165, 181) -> 130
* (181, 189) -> 140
